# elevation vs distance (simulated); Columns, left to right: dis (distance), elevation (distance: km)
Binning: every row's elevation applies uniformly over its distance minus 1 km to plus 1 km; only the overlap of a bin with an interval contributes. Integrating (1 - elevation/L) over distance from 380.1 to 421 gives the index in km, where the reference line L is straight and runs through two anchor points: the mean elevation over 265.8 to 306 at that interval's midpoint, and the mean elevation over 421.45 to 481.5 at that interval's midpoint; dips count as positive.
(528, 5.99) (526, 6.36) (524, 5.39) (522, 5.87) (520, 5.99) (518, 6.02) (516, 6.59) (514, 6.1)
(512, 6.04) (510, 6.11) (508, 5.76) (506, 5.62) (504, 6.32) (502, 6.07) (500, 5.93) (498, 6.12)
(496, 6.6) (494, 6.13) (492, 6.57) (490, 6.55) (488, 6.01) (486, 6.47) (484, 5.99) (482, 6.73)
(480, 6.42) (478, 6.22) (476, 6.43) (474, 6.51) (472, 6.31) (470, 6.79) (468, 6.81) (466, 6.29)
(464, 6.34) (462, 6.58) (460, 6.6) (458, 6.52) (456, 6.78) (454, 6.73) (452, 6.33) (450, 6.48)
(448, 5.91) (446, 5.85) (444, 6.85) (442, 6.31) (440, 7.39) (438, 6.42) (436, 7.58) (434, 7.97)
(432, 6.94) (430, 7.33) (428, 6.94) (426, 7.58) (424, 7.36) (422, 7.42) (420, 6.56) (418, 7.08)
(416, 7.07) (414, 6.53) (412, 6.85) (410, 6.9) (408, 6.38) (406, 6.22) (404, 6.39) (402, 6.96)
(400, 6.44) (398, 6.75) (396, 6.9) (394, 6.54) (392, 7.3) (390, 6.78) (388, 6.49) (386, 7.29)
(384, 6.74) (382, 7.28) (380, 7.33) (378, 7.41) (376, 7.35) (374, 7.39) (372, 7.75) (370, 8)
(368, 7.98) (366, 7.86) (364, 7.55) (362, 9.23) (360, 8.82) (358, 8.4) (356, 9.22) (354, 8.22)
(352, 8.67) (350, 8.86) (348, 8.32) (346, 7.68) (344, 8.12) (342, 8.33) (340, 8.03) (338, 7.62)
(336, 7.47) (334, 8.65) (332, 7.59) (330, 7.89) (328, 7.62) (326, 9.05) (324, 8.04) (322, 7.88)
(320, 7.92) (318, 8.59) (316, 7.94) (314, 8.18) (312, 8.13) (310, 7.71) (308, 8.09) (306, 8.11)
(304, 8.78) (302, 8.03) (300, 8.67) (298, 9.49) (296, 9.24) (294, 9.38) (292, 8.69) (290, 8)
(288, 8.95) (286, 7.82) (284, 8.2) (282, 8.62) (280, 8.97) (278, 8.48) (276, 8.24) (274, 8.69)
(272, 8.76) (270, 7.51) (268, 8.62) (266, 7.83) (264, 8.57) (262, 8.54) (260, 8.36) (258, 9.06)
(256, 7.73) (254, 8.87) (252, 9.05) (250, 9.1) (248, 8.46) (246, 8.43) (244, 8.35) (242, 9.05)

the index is 2.83 km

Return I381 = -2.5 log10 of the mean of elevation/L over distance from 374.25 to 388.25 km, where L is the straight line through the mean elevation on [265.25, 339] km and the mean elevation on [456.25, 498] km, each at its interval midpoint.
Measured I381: 0.04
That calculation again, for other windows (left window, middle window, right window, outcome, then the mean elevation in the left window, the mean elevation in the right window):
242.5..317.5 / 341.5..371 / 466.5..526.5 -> -0.09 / 8.48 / 6.23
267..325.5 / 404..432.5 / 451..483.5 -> 0.02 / 8.41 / 6.52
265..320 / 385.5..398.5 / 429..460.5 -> 0.07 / 8.42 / 6.75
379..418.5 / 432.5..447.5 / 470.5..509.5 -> -0.05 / 6.81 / 6.26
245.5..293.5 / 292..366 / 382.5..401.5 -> -0.09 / 8.49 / 6.82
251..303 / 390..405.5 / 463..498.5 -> 0.08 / 8.55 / 6.41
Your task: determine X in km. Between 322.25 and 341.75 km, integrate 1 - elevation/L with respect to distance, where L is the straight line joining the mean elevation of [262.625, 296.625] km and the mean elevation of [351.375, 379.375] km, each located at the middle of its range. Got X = 0.6 km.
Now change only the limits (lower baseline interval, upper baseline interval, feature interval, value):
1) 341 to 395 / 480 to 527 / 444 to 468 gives 1.0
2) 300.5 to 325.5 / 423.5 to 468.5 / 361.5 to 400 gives 0.7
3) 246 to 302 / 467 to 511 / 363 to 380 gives -0.2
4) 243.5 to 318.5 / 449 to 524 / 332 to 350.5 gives -0.5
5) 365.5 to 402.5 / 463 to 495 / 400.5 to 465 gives 0.0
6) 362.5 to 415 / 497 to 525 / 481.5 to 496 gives -0.4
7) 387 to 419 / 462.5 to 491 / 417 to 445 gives -2.2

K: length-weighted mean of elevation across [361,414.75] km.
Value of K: 7.14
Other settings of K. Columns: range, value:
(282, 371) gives 8.3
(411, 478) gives 6.76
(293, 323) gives 8.41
